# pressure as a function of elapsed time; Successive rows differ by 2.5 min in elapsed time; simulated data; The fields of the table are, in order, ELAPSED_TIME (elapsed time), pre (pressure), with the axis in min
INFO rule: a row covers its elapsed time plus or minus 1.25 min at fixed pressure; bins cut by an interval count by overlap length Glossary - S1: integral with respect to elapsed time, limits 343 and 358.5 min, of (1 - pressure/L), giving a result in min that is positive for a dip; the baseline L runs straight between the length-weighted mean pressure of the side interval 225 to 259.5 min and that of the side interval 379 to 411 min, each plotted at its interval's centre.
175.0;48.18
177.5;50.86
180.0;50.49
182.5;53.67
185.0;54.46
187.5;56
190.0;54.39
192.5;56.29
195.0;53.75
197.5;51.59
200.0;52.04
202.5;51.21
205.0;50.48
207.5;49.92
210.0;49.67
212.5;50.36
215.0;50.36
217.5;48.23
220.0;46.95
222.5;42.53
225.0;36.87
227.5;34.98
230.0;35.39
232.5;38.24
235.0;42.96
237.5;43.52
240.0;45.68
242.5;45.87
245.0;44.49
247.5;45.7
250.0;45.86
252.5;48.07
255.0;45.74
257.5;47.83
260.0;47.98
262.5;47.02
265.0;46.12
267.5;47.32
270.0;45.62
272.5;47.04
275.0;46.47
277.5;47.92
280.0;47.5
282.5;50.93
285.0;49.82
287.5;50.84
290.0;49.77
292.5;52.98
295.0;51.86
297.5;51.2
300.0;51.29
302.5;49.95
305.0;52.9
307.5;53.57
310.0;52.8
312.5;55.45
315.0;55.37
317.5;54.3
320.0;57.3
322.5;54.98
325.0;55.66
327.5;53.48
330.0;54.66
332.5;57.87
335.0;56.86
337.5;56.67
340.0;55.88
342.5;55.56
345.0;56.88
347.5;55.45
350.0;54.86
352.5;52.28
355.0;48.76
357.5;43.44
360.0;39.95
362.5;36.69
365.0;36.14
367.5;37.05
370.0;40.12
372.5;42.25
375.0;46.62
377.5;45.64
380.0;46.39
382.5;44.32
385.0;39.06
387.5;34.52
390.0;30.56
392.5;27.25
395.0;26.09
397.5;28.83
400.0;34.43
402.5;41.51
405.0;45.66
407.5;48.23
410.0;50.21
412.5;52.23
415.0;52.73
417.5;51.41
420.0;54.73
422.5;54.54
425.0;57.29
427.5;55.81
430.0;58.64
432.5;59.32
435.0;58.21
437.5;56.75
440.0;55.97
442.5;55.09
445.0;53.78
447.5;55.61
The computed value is -5.0 min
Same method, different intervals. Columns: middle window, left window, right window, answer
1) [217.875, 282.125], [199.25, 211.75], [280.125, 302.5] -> 7.65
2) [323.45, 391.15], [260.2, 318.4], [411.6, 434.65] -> 6.88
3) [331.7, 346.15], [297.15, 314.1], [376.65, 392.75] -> -3.04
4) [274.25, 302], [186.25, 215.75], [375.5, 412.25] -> -2.25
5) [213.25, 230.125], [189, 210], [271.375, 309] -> 2.91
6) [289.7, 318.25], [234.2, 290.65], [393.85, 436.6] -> -3.12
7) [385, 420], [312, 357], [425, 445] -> 9.67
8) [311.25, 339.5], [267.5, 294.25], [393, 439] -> -3.93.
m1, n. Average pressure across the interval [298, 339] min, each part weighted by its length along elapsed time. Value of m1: 54.5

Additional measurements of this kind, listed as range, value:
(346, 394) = 42.2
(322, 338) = 55.7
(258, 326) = 50.8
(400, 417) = 47.5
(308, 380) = 50.4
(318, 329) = 55.3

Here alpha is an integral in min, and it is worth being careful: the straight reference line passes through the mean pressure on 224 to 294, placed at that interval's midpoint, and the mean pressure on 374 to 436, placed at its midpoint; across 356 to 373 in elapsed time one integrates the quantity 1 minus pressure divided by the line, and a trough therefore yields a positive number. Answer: 2.4 min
